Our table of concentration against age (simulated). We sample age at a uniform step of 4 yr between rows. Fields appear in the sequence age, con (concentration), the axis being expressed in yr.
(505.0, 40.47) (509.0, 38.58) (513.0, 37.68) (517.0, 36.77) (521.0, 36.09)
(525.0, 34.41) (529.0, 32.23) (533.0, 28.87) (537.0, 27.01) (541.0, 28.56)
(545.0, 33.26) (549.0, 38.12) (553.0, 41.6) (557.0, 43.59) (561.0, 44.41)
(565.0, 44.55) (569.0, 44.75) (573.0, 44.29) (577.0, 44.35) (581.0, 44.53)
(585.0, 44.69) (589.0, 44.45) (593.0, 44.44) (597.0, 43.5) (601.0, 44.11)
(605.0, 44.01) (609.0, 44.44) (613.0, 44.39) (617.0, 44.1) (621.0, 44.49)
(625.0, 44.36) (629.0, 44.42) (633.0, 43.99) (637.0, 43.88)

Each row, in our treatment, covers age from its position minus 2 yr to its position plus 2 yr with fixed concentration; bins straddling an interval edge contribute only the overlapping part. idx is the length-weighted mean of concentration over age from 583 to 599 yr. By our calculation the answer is 44.3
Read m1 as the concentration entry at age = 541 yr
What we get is 28.56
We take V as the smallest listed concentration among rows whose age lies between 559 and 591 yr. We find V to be 44.29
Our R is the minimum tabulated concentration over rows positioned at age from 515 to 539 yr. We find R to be 27.01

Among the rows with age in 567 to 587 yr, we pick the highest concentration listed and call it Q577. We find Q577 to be 44.75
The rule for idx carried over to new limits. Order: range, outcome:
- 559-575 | 44.5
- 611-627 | 44.3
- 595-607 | 43.9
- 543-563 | 40.2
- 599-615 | 44.2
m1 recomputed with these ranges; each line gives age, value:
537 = 27.01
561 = 44.41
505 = 40.47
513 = 37.68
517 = 36.77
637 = 43.88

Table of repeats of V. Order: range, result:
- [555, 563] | 43.59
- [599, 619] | 44.01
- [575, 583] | 44.35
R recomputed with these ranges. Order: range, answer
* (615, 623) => 44.1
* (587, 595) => 44.44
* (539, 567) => 28.56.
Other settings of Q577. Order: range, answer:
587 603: 44.45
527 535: 32.23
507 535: 38.58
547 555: 41.6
